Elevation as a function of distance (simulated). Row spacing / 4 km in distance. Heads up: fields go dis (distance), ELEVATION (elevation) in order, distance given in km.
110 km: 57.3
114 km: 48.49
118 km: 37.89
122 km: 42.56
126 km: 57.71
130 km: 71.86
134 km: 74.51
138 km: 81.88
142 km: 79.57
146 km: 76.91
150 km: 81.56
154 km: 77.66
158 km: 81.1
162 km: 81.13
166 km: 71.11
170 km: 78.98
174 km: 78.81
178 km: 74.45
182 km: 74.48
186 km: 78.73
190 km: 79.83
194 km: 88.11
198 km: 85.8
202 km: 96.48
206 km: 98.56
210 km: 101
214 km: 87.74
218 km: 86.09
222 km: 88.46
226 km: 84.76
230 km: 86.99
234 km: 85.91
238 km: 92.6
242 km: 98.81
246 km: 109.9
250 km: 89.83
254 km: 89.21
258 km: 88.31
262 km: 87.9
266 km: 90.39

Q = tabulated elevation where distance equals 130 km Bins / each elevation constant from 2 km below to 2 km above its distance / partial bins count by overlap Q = 71.86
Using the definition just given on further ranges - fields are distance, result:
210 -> 101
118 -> 37.89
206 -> 98.56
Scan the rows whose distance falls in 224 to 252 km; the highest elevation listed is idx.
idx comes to 109.9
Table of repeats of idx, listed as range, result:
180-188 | 78.73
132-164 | 81.88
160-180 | 81.13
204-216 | 101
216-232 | 88.46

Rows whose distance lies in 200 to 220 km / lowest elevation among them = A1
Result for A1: 86.09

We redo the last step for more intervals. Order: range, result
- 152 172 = 71.11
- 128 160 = 71.86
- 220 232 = 84.76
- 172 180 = 74.45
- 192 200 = 85.8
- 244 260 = 88.31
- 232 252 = 85.91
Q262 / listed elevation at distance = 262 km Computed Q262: 87.9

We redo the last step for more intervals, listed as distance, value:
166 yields 71.11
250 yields 89.83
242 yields 98.81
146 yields 76.91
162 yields 81.13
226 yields 84.76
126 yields 57.71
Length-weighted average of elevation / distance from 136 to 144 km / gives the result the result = 80.7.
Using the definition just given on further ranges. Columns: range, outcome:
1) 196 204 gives 91.1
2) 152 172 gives 78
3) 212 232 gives 86.8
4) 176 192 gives 76.9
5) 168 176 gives 78.9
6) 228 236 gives 86.4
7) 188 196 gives 84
